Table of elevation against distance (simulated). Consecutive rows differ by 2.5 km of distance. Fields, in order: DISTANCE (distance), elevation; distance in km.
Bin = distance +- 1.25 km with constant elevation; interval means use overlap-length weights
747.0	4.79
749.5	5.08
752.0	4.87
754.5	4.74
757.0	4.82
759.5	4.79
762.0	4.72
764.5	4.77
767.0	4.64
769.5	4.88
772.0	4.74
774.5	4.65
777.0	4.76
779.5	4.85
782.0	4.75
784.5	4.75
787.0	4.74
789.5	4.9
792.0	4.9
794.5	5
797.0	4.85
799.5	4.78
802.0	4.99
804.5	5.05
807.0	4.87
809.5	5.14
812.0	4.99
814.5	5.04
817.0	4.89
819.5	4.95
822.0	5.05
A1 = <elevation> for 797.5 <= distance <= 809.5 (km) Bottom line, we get 4.94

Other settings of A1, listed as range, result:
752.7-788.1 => 4.76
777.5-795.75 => 4.84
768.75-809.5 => 4.85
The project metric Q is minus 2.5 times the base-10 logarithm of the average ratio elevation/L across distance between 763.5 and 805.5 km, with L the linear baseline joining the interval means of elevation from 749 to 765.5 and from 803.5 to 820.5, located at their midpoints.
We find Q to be 0.02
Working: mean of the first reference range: 4.82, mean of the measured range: 4.82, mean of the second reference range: 4.99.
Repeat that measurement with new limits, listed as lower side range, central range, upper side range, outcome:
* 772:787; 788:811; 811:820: -0.015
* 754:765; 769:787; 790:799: 0.018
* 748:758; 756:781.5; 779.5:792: 0.018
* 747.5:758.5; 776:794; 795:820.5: 0.023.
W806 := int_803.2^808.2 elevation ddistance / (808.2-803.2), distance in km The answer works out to 4.96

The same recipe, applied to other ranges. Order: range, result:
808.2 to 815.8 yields 5.05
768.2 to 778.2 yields 4.76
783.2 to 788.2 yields 4.75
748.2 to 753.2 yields 4.97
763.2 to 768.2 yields 4.71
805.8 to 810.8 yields 5.01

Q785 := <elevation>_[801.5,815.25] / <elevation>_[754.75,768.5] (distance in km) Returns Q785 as 1.06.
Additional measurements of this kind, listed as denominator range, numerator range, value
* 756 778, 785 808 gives 1.03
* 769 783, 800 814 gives 1.05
